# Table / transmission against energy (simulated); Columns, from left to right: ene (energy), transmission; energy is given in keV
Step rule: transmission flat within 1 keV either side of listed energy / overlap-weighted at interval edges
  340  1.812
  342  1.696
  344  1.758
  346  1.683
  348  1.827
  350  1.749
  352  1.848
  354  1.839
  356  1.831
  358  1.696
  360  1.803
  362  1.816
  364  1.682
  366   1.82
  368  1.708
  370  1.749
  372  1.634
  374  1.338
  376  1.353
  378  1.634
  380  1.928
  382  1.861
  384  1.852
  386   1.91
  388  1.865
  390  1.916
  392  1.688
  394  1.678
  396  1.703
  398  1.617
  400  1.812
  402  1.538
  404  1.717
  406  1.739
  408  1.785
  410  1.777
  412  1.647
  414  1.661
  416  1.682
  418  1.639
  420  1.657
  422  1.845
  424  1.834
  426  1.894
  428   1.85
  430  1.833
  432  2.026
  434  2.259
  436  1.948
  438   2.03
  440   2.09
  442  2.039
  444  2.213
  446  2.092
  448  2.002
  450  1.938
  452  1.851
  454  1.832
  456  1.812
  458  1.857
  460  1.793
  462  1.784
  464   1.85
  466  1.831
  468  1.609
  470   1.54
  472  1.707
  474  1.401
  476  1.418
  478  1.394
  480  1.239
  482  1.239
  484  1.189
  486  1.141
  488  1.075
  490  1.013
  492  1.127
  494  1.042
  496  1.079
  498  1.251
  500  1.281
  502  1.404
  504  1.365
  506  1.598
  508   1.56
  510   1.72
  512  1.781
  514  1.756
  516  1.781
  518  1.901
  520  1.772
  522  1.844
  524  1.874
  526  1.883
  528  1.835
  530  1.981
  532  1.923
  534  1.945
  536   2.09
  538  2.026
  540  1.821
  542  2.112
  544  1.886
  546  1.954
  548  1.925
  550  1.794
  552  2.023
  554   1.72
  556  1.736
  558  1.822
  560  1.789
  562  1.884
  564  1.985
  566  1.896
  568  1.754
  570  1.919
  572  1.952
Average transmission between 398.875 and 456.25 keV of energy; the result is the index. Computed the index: 1.86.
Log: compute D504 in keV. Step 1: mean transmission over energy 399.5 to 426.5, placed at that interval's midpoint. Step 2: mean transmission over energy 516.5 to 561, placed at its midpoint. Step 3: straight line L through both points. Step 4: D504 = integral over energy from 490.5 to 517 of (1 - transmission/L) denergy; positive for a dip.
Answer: 5.94 keV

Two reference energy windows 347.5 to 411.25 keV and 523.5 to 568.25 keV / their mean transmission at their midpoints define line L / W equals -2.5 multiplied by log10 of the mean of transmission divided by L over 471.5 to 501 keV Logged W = 0.44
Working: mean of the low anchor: 1.74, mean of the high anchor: 1.9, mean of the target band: 1.23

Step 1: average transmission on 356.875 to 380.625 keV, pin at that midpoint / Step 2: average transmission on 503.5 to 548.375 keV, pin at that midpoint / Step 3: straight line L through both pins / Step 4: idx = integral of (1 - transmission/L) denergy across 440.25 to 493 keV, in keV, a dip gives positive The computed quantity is 4.6 keV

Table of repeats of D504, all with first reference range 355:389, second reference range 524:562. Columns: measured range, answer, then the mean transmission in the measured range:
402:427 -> 0.6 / 1.73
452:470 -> 0.4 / 1.78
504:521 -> 1.5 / 1.71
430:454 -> -3.0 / 2.03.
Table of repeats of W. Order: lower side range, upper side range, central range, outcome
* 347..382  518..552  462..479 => 0.15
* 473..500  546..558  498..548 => -0.14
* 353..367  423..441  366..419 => 0.10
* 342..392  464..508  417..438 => -0.22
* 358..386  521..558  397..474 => -0.02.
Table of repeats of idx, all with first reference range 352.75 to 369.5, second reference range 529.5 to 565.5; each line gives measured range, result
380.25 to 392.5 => -0.5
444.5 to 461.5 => -0.6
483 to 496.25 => 5.5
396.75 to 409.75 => 0.7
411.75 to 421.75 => 0.8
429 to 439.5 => -1.1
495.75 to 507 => 3.2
